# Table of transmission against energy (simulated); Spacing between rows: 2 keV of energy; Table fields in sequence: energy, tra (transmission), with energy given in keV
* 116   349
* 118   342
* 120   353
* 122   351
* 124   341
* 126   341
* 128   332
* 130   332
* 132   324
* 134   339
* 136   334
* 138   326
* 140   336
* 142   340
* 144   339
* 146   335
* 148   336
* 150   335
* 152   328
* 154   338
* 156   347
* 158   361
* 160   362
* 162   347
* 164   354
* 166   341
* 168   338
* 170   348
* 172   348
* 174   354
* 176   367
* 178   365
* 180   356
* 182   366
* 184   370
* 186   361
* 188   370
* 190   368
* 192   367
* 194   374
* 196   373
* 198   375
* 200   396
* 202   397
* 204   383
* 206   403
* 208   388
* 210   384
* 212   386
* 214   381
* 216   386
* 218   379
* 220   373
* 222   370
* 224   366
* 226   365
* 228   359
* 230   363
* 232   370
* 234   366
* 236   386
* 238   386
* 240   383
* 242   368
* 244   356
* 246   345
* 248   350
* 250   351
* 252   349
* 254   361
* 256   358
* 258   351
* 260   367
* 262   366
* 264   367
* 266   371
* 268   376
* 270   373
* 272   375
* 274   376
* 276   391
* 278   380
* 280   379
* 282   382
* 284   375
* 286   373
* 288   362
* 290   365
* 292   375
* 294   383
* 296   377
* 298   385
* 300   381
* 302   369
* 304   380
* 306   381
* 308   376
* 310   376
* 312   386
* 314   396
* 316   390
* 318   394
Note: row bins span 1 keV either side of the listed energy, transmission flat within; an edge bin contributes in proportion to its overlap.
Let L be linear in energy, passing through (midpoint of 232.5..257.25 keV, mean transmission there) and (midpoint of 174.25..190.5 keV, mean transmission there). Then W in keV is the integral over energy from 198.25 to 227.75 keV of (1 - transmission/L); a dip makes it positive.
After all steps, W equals -1.4 keV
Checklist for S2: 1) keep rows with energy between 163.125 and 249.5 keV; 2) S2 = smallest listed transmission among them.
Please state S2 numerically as 338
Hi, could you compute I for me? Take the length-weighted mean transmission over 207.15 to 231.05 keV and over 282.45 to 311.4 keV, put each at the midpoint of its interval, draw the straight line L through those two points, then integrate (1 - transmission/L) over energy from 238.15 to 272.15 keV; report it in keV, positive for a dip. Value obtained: 1.11 keV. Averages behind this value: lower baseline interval 375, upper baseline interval 376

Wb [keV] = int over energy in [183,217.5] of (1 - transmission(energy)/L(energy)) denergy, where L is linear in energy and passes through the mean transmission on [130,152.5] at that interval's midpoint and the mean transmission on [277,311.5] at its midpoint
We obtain -2.9 keV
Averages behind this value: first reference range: 334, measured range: 380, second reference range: 377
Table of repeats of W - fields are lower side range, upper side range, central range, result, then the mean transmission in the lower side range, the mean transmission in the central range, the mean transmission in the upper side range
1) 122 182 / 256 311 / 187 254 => -2.56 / 343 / 373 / 374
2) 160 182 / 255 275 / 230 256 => 0.03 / 353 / 364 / 368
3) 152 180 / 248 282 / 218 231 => -0.22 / 351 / 367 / 368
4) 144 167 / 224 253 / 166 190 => -0.60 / 344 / 358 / 364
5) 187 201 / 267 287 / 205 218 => -0.41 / 375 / 387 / 378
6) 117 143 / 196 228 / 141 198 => 0.83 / 338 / 354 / 381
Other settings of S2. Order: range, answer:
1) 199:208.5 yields 383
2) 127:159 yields 324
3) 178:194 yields 356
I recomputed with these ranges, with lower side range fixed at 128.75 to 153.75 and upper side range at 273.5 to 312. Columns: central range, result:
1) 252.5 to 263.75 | 0.2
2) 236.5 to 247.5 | -0.1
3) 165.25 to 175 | -0.1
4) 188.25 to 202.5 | -1.1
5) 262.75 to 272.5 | -0.1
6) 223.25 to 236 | -0.3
